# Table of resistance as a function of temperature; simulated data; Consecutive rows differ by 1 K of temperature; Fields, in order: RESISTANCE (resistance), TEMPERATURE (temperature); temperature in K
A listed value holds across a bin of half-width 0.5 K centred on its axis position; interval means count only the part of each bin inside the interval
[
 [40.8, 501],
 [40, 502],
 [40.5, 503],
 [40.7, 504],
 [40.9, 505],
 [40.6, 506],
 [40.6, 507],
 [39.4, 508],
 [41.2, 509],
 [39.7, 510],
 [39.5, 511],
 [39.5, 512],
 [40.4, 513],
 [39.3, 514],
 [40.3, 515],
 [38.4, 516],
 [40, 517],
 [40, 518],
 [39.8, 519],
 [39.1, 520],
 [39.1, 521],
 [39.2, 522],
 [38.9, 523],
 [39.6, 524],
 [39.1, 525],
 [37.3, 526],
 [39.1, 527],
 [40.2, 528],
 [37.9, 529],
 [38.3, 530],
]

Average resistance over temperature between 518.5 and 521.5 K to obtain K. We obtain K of 39.3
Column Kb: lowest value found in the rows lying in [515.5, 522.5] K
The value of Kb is 38.4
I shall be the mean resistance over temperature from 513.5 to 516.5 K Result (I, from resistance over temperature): 39.3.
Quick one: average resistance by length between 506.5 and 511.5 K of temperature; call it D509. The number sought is 40.1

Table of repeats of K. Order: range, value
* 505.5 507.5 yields 40.6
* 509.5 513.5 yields 39.8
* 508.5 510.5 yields 40.5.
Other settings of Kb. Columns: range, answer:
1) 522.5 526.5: 37.3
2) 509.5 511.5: 39.5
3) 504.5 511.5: 39.4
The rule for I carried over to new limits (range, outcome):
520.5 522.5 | 39.2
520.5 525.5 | 39.2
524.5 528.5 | 38.9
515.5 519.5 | 39.5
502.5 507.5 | 40.7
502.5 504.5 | 40.6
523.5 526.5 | 38.7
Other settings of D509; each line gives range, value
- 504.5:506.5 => 40.8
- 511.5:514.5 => 39.7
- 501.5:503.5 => 40.2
